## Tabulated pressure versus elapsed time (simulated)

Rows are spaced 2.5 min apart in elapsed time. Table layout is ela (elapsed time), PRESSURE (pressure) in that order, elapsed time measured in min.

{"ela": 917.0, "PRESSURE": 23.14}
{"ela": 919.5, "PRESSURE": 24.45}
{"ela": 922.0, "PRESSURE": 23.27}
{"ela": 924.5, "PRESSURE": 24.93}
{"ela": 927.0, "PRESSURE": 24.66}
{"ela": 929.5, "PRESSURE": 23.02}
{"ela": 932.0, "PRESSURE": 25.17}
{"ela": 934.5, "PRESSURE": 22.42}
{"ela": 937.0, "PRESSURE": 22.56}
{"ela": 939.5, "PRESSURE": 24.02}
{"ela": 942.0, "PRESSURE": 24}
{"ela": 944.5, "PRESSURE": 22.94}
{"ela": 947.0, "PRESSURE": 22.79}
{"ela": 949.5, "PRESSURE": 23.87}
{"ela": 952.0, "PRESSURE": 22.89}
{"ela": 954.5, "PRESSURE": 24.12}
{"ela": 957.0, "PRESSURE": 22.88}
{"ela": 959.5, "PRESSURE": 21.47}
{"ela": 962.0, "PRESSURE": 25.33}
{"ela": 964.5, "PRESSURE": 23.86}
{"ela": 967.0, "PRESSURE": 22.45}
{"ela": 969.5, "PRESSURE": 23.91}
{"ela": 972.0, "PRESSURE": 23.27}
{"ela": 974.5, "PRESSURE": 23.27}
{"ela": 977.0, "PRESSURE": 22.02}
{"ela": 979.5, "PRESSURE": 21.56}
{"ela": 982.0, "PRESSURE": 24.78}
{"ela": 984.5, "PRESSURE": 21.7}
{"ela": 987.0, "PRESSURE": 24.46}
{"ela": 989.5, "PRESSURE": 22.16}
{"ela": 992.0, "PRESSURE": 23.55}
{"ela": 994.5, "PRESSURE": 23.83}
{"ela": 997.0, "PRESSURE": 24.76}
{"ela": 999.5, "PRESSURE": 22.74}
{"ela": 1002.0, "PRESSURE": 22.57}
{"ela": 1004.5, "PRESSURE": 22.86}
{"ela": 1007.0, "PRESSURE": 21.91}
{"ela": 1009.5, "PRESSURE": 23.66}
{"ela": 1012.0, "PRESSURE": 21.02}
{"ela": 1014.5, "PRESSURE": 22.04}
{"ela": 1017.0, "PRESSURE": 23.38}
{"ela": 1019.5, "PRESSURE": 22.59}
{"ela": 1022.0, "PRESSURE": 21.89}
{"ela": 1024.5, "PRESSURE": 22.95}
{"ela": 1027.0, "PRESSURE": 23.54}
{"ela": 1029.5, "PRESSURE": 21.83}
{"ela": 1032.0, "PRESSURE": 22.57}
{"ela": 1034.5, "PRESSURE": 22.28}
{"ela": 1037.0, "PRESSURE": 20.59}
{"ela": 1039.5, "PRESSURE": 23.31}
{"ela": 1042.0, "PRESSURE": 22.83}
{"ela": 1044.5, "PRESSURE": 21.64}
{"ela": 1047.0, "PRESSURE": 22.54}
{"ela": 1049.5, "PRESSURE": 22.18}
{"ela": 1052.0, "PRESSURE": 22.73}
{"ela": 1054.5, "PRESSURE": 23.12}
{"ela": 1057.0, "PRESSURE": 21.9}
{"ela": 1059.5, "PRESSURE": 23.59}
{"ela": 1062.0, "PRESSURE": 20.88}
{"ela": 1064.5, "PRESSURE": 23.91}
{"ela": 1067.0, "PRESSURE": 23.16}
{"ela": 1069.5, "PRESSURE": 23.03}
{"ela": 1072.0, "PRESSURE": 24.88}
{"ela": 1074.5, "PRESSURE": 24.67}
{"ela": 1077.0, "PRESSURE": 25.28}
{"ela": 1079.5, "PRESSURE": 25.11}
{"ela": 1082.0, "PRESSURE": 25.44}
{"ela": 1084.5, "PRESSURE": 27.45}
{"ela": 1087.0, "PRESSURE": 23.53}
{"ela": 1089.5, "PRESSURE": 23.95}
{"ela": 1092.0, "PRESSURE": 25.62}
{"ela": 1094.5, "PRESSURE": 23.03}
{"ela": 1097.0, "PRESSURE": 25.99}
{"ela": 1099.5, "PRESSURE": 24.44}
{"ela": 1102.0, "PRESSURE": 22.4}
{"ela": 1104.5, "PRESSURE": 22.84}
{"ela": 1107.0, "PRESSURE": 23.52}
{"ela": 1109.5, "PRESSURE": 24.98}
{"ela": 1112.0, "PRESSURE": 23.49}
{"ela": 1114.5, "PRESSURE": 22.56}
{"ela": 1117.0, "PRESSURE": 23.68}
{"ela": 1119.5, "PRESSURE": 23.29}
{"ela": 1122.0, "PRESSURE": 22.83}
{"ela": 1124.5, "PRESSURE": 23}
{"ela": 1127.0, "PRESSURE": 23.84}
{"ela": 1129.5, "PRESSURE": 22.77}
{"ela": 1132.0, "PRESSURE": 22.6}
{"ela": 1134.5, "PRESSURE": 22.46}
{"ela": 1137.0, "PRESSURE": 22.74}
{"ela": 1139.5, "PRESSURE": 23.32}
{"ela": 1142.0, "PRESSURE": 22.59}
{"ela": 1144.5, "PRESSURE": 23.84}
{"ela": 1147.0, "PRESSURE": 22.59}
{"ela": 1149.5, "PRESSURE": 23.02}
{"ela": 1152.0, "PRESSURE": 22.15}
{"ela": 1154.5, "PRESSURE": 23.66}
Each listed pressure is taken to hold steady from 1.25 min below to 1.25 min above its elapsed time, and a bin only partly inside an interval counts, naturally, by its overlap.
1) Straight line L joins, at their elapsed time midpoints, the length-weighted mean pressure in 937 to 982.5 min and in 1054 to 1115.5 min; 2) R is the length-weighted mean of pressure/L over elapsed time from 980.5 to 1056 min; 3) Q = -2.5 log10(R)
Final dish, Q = 0.04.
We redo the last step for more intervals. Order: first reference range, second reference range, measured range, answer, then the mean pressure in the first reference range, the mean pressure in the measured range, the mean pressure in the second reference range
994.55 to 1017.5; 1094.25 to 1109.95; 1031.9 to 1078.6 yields 0.02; 22.8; 22.9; 23.9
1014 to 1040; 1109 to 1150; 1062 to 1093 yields -0.08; 22.4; 24.5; 23.1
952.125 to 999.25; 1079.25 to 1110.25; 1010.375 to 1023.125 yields 0.07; 23.3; 22.2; 24.5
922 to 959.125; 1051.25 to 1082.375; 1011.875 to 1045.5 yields 0.06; 23.5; 22.4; 23.6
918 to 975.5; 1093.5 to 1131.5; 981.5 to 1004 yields 0.01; 23.5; 23.3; 23.5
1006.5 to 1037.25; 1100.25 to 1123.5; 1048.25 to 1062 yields 0.01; 22.4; 22.5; 23.3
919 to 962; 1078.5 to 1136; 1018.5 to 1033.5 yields 0.05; 23.5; 22.6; 23.9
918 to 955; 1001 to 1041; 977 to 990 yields 0.00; 23.7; 22.9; 22.4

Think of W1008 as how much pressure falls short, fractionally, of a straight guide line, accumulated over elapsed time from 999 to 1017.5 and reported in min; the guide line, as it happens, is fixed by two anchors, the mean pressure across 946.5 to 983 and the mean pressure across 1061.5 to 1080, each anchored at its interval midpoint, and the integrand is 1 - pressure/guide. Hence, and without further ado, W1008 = 0.8 min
